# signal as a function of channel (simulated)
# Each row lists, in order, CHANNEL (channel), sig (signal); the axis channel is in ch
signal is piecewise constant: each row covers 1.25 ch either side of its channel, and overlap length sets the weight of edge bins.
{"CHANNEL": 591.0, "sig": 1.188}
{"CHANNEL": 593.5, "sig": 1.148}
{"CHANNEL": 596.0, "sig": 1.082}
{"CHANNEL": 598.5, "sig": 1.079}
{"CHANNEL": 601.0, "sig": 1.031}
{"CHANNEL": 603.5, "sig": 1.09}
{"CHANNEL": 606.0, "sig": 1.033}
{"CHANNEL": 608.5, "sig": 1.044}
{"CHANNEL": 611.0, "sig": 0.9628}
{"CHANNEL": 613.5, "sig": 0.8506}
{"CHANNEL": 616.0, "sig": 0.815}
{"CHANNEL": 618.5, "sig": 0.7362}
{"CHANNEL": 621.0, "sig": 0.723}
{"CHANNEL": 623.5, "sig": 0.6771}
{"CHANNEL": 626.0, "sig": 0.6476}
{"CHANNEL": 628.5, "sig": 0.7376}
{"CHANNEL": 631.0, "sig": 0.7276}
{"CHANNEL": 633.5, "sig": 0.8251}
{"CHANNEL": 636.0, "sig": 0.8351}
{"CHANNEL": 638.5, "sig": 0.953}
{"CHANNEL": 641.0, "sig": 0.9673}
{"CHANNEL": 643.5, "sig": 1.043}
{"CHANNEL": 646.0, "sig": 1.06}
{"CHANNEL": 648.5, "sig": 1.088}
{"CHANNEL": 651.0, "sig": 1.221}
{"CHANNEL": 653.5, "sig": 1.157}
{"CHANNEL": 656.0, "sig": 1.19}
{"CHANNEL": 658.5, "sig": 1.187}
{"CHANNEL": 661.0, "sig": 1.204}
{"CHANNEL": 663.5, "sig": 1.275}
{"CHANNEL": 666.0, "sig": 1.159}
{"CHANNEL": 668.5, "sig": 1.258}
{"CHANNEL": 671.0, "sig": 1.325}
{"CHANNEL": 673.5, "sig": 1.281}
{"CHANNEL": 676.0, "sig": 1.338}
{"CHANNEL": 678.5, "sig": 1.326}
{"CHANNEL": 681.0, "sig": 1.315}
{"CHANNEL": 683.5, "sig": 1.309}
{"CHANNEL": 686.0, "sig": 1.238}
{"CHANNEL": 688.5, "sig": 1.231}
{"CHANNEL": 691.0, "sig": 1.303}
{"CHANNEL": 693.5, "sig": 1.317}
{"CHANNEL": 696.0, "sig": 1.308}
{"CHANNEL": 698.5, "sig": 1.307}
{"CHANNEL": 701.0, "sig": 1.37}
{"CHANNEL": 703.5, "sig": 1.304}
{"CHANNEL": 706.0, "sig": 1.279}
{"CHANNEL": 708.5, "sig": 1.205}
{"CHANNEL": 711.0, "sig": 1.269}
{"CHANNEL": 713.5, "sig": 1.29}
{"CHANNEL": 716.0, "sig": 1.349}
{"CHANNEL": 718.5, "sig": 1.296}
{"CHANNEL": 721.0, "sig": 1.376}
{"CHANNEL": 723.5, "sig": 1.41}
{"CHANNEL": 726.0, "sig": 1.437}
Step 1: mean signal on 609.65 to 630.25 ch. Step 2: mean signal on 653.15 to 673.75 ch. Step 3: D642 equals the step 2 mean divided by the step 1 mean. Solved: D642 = 1.6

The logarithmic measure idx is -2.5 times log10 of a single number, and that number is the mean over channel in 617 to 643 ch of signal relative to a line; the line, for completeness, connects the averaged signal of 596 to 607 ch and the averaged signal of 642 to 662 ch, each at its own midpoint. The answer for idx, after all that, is 0.37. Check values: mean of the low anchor 1.06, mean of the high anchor 1.14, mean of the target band 0.791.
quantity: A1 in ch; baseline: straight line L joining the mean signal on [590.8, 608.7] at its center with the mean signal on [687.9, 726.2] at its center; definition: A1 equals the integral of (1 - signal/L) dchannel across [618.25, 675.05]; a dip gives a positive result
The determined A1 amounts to 8.2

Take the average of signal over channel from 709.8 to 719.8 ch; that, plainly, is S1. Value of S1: 1.3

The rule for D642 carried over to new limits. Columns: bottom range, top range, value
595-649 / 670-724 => 1.44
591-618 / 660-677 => 1.25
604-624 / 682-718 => 1.48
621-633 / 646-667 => 1.66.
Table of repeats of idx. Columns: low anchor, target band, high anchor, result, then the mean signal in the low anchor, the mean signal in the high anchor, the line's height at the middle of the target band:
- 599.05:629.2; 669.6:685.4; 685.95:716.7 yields -0.12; 0.87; 1.29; 1.18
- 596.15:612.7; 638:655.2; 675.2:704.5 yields 0.09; 1.04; 1.31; 1.17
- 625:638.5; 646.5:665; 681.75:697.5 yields -0.20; 0.775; 1.29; 0.987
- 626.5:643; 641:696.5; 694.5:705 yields -0.13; 0.841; 1.32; 1.09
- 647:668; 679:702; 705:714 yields -0.06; 1.19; 1.26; 1.23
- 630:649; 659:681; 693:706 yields -0.13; 0.934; 1.32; 1.13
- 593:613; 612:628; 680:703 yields 0.42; 1.05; 1.3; 1.1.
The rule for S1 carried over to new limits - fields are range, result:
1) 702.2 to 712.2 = 1.26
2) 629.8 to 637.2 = 0.796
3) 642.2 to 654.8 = 1.11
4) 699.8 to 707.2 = 1.32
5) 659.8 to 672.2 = 1.24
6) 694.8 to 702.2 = 1.33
